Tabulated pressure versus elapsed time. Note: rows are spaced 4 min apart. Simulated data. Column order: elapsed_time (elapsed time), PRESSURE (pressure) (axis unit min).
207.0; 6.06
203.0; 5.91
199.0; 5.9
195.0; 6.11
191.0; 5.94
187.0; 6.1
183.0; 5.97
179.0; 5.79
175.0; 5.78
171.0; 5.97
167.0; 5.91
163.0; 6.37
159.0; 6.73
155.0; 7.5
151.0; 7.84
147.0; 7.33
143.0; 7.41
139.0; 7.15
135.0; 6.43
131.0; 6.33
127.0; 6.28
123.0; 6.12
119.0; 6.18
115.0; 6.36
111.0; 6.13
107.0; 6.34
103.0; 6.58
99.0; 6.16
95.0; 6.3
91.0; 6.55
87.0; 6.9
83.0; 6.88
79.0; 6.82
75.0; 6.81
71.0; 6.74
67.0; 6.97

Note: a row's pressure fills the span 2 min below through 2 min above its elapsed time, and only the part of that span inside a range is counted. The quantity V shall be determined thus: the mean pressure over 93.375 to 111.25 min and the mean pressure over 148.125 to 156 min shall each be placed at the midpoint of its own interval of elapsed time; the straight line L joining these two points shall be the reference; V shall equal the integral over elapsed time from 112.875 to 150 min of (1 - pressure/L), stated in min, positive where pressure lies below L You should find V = 2.4 min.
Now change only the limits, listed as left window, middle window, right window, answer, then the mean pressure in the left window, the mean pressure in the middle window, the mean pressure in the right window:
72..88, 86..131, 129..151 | 3.8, 6.84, 6.34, 7.01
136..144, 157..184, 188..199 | 1.8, 7.16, 6.08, 6.01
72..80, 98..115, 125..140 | 0.8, 6.81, 6.32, 6.51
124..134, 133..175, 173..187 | -4.9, 6.3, 6.81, 5.88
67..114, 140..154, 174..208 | -2.9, 6.58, 7.5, 5.95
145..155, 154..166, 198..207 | 0.9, 7.57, 6.73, 5.94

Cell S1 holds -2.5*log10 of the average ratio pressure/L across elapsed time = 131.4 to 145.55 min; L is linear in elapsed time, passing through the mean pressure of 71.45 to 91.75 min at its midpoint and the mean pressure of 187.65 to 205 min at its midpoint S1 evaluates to -0.089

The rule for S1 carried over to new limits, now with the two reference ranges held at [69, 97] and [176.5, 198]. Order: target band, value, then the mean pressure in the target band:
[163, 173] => 0.015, 6.03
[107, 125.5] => 0.045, 6.22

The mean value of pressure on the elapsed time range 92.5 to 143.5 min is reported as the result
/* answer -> 6.42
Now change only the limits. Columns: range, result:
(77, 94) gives 6.76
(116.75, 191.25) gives 6.49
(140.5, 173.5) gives 6.87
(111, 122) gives 6.23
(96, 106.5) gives 6.36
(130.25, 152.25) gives 7.1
